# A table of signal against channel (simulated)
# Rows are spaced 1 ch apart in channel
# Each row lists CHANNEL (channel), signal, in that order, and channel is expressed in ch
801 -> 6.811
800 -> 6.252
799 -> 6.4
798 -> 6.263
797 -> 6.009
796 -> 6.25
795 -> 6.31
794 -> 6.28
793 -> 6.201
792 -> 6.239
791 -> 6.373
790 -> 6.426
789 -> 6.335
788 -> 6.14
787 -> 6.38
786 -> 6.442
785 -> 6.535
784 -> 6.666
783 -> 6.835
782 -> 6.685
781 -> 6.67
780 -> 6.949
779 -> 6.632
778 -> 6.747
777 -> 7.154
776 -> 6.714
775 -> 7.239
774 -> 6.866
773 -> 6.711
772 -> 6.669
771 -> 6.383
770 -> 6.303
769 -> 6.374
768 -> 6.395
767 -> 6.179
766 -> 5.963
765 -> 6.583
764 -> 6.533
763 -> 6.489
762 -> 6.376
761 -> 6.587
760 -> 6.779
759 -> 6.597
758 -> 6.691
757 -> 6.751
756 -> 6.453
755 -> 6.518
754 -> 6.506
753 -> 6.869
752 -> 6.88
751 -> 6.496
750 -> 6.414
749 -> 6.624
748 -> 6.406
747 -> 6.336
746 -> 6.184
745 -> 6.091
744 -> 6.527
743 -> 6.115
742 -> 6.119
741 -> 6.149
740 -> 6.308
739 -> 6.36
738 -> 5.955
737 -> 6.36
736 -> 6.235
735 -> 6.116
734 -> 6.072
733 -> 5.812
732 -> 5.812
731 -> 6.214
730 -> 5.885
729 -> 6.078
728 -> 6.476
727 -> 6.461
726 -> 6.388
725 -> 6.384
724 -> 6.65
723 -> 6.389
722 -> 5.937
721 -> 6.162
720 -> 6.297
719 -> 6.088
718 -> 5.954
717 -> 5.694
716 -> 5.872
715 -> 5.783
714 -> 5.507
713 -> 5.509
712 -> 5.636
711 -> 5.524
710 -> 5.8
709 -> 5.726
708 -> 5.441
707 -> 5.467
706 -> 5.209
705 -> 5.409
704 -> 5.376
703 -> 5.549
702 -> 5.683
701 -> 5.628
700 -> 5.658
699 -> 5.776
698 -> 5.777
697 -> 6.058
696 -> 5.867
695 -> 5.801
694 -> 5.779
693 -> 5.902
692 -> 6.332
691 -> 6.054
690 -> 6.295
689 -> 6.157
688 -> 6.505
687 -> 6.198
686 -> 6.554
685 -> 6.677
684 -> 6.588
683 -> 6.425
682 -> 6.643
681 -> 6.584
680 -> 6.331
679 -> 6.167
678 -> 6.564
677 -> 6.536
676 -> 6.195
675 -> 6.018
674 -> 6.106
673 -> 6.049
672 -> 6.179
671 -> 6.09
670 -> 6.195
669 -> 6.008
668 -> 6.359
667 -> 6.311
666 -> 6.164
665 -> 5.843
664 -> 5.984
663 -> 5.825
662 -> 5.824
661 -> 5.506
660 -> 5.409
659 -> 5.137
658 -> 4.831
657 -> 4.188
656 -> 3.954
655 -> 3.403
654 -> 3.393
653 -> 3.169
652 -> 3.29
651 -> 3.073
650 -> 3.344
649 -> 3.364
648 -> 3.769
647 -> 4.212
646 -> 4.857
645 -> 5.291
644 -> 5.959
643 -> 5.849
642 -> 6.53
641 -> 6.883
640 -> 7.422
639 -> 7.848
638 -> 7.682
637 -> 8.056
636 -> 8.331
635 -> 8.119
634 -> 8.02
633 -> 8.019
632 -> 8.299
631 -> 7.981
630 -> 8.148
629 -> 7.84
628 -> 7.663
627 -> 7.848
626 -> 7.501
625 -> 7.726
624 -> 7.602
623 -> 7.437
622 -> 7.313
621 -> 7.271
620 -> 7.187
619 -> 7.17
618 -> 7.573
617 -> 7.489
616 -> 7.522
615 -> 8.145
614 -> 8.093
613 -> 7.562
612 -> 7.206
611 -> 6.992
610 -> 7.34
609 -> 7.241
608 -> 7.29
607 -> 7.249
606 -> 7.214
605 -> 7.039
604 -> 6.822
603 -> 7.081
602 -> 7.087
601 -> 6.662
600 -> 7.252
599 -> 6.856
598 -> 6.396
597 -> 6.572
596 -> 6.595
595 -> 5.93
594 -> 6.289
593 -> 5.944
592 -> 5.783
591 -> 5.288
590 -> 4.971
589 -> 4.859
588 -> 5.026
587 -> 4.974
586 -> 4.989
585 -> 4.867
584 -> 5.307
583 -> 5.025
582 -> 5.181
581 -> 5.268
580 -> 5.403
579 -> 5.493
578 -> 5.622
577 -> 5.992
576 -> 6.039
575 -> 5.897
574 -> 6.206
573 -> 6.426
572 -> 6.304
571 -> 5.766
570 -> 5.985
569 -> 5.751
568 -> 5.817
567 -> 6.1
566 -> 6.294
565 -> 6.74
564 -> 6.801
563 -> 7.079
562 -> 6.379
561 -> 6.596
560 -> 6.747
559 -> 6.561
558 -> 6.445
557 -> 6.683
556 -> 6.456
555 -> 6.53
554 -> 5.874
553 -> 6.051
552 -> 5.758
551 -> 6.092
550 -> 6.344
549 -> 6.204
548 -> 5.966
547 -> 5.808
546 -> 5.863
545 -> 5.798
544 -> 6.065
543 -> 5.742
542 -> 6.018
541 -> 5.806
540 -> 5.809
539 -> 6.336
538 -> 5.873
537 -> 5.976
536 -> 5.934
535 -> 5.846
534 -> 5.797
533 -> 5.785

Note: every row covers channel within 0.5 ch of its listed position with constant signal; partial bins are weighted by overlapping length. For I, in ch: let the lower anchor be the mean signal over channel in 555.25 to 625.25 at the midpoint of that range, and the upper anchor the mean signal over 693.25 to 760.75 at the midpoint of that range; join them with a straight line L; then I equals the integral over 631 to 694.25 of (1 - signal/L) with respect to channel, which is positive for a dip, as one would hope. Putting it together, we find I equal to 3.3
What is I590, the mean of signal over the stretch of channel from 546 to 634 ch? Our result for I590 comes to 6.56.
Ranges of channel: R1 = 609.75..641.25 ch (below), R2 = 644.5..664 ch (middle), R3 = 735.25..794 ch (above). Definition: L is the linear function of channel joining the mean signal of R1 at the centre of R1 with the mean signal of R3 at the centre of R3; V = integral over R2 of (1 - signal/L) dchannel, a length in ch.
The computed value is 8.1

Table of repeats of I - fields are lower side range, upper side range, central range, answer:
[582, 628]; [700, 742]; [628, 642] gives -2.9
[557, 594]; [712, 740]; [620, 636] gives -5.0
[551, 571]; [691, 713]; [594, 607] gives -1.4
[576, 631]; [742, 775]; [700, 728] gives 3.0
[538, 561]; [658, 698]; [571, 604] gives 1.4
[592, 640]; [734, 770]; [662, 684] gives 2.3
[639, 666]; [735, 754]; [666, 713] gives -4.6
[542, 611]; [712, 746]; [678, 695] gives -0.5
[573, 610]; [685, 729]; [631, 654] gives 0.2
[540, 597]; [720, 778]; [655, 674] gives 1.8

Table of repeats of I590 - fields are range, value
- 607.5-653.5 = 6.79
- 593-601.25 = 6.53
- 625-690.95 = 6.1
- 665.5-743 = 6.06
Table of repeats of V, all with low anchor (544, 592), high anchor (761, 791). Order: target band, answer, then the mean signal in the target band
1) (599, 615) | -3.17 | 7.23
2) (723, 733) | 0.26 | 6.24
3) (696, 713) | 1.94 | 5.61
